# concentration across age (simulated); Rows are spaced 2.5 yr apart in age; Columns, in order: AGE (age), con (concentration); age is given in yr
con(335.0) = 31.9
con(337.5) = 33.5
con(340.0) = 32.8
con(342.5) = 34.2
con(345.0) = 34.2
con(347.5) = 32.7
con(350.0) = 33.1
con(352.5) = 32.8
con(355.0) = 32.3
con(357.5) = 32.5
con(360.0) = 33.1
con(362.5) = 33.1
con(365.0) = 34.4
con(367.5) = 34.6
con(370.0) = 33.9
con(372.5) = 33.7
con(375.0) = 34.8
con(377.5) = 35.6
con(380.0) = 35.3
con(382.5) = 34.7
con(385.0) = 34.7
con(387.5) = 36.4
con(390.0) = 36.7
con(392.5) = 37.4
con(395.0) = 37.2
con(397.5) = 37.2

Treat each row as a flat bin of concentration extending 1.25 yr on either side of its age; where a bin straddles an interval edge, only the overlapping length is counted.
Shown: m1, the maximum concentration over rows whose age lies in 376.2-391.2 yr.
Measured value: 36.7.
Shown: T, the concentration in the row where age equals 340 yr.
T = 32.8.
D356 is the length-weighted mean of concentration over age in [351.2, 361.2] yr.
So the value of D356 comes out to 32.7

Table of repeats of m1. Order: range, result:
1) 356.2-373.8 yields 34.6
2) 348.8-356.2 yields 33.1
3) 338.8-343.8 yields 34.2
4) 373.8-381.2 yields 35.6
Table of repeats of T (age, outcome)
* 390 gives 36.7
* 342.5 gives 34.2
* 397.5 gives 37.2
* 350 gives 33.1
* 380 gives 35.3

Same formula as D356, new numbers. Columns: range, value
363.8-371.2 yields 34.3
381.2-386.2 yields 34.7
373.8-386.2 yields 35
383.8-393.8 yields 36.3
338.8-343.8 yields 33.5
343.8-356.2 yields 33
